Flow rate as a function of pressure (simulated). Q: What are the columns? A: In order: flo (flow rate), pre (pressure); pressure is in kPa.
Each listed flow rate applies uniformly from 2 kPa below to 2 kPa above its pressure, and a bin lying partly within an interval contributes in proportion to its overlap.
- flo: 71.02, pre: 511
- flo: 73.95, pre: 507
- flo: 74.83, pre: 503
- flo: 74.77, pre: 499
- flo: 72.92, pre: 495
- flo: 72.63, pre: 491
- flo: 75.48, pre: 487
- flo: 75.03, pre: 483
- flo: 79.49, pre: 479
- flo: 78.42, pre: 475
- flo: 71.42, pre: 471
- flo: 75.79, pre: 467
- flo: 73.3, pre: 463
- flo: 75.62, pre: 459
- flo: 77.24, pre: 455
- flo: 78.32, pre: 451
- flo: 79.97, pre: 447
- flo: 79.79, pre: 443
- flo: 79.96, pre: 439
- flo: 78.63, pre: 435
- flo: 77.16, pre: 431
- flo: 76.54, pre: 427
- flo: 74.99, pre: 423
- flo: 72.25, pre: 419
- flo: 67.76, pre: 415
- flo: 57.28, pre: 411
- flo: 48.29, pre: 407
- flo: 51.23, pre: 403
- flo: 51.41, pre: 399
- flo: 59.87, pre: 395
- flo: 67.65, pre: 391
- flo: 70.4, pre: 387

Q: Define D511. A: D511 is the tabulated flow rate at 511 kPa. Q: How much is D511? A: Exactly 71.02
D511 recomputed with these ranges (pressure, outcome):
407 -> 48.29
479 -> 79.49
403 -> 51.23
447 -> 79.97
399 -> 51.41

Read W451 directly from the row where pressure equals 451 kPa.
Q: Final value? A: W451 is 78.32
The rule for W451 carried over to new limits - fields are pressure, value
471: 71.42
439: 79.96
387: 70.4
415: 67.76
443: 79.79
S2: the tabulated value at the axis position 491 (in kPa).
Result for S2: 72.63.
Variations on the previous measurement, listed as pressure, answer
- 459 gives 75.62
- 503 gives 74.83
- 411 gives 57.28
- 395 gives 59.87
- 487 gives 75.48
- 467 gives 75.79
